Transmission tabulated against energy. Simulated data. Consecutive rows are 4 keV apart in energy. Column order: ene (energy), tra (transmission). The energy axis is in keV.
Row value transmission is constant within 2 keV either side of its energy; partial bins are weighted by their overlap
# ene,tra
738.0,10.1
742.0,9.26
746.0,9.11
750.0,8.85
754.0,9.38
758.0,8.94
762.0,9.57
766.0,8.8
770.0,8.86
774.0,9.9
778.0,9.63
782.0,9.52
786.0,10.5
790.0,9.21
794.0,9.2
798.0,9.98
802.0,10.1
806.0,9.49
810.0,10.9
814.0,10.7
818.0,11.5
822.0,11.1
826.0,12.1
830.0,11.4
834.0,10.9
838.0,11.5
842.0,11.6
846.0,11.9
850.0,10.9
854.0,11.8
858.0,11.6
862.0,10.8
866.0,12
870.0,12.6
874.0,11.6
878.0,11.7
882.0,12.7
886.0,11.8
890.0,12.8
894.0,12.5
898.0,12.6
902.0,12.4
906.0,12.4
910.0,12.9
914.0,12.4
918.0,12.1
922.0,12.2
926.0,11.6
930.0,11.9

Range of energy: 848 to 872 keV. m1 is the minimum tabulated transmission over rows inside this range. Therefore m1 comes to 10.8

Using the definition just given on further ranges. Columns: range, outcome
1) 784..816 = 9.2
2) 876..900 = 11.7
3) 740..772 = 8.8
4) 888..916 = 12.4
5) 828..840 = 10.9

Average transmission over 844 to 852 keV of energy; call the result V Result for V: 11.4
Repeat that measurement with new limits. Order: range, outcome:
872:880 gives 11.6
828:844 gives 11.3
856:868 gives 11.5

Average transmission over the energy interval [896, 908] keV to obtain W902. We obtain 12.5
